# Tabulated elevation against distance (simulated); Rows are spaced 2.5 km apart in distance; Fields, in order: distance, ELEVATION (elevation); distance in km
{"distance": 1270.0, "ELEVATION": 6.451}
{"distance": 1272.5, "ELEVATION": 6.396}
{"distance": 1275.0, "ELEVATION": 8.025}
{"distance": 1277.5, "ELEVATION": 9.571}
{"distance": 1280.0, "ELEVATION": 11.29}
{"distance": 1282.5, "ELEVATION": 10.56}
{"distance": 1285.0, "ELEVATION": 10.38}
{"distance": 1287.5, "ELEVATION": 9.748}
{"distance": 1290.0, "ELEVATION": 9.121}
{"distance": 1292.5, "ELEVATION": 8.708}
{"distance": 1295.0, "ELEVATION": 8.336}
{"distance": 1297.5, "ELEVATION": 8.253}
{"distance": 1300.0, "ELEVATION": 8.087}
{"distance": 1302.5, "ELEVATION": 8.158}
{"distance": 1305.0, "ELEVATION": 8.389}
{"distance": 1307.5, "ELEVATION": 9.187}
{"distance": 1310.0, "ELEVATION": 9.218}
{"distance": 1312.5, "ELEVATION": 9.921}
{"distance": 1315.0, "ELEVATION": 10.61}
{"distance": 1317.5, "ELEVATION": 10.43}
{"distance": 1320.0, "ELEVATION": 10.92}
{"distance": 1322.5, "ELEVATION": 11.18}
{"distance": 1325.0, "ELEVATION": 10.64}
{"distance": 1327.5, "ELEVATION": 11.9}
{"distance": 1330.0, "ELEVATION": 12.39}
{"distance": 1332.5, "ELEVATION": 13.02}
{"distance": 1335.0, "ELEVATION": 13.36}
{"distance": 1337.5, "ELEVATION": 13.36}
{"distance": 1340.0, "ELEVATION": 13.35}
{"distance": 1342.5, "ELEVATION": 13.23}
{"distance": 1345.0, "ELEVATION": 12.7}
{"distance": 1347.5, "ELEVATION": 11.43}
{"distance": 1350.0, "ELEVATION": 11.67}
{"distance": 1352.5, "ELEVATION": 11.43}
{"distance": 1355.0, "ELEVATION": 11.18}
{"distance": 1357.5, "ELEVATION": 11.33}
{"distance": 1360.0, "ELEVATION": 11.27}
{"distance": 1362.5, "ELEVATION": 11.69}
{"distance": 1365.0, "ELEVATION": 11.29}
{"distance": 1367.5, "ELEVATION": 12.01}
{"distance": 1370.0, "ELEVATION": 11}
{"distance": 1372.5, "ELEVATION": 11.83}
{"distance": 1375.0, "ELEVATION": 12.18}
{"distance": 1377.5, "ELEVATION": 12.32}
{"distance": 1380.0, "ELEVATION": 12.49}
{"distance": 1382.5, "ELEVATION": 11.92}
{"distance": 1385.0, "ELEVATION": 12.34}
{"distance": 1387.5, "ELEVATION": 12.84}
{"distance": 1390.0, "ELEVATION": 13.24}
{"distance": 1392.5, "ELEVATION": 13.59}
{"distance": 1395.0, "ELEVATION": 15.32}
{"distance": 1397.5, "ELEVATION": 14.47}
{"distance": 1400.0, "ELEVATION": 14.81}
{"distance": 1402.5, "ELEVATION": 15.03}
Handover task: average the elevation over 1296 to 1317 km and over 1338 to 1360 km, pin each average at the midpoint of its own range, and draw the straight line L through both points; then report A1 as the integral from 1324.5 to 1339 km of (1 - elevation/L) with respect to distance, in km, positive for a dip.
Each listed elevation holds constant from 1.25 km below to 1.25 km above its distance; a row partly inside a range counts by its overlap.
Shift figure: -2.3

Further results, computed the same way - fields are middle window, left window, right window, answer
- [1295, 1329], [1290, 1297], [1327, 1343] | 2.7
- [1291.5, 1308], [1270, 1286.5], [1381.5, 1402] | 2.6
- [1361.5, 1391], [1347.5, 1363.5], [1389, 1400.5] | 1.9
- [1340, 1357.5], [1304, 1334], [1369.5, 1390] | -0.9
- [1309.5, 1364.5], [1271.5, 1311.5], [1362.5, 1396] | -4.7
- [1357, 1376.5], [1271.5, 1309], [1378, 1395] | 0.8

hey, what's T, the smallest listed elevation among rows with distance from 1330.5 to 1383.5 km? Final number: 11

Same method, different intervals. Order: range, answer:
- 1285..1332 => 8.087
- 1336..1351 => 11.43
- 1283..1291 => 9.121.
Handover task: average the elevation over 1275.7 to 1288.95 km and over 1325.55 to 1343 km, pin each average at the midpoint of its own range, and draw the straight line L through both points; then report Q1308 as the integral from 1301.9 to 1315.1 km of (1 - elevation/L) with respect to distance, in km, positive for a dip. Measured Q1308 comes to 2.7 km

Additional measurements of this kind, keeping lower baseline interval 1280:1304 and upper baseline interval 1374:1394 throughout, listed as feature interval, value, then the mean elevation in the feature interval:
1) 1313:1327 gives -0.8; 10.8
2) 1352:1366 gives 0.4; 11.4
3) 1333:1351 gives -2.8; 12.8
